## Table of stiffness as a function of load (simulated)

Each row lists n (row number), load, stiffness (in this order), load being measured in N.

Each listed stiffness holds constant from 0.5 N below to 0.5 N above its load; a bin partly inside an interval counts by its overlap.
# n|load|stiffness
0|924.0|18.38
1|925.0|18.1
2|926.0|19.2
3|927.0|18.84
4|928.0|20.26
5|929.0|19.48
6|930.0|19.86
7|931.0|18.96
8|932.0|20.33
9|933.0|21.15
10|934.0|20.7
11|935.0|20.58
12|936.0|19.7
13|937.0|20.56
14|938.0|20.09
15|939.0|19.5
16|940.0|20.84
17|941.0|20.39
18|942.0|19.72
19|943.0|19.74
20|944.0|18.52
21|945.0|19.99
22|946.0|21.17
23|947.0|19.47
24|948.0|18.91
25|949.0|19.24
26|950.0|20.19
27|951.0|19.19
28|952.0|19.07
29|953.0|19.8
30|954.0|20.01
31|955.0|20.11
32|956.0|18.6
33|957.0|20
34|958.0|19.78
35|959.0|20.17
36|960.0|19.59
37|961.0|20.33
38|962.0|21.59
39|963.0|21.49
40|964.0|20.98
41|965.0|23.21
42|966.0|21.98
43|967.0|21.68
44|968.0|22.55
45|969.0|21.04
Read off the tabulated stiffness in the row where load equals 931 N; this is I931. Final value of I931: 18.96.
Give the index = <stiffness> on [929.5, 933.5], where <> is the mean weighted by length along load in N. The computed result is 20.1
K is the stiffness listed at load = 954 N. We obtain 20.01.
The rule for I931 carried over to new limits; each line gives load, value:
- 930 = 19.86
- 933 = 21.15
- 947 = 19.47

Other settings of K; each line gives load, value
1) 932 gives 20.33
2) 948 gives 18.91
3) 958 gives 19.78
